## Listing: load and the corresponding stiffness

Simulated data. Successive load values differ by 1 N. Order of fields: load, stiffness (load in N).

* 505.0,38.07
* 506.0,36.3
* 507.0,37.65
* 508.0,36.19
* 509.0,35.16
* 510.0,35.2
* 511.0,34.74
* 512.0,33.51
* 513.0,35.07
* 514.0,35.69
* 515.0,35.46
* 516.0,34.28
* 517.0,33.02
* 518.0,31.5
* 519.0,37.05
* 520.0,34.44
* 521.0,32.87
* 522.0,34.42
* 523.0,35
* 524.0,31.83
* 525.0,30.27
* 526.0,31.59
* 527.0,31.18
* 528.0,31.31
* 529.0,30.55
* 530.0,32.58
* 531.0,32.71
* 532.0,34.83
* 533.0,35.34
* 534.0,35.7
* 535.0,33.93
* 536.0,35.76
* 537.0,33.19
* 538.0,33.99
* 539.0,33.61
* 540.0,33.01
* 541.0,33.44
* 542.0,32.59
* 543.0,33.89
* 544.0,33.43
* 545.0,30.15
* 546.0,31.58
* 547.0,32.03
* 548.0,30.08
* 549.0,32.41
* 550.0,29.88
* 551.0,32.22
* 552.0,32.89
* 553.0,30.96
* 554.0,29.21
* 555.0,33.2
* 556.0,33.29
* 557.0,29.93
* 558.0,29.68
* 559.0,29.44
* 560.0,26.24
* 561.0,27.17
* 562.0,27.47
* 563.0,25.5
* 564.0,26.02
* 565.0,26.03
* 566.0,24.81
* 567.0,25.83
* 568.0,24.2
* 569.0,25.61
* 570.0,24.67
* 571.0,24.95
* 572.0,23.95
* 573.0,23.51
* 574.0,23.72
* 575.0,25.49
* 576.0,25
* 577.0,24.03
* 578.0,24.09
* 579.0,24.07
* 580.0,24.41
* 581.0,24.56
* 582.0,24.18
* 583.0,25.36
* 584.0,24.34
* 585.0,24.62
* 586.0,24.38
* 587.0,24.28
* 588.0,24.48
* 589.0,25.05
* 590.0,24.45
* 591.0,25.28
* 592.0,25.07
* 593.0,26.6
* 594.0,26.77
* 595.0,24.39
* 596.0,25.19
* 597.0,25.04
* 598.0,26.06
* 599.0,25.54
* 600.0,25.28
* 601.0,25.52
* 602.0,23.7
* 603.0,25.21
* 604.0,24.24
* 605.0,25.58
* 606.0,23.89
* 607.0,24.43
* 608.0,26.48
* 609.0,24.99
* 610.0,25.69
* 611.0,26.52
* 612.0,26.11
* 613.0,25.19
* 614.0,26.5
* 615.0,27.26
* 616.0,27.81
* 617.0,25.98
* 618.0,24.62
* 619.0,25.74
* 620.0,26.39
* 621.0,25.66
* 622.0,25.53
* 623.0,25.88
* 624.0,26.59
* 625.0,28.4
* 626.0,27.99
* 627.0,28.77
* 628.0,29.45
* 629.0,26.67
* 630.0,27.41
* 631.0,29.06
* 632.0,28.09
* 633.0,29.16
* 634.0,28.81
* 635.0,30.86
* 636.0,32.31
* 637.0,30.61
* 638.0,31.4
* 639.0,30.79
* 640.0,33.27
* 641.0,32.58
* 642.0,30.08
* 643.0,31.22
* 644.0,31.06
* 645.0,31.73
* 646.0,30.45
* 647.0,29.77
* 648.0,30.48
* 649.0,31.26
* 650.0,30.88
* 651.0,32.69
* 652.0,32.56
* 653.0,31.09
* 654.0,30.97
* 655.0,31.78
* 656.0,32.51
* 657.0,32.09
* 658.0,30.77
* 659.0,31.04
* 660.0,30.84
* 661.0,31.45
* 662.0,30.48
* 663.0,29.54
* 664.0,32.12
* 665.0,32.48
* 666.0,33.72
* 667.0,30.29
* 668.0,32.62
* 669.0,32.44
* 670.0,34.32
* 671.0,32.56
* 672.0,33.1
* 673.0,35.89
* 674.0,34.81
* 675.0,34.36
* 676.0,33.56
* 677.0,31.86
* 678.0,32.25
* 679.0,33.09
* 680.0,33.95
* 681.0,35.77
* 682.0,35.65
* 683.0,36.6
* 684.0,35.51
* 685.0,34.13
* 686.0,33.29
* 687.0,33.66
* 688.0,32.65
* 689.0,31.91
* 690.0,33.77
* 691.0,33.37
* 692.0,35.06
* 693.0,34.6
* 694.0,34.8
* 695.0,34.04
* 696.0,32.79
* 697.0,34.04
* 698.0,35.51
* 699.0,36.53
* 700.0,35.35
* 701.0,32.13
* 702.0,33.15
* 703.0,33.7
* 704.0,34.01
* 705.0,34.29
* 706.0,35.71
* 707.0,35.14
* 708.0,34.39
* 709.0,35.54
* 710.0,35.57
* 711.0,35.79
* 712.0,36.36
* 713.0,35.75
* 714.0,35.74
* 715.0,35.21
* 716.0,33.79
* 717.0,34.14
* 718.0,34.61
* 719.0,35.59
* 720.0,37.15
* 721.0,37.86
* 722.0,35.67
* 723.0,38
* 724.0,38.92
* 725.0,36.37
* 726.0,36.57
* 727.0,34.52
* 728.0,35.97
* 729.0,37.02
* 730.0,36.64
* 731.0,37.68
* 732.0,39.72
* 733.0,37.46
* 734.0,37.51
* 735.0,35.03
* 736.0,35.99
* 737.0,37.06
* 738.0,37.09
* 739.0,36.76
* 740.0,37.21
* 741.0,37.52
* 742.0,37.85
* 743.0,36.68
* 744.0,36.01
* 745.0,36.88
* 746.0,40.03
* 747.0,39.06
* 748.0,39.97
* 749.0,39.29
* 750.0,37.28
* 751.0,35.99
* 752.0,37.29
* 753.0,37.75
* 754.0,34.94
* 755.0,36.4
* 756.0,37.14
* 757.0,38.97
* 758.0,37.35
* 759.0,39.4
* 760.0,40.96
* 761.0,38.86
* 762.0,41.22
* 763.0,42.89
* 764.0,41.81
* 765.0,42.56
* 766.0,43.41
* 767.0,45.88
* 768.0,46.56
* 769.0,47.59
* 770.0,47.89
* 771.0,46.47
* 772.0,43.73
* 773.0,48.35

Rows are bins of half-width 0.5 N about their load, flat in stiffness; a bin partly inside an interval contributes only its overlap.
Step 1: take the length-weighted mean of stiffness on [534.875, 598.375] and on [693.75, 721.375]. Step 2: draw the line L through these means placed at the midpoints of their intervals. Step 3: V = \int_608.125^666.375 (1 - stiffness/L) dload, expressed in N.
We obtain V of 3.8 N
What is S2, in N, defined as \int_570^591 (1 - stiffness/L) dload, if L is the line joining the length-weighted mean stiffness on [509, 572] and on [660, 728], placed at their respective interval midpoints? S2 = 5.0 N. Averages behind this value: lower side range 31.5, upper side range 34.3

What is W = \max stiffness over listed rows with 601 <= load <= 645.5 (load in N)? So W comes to 33.27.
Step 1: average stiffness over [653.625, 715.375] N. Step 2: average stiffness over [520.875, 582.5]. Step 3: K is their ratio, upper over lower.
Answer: 1.14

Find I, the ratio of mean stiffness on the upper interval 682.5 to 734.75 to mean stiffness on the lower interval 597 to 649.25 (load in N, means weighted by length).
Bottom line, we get 1.3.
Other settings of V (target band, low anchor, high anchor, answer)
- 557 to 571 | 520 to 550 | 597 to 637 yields 1.94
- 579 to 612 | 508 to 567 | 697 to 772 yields 8.49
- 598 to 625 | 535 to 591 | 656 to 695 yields 4.09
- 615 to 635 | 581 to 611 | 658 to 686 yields 0.55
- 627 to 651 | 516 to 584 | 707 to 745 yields 2.05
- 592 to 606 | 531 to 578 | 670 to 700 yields 2.65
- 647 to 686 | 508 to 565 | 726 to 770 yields 3.92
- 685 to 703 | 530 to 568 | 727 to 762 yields 0.98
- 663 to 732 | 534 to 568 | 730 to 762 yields 2.53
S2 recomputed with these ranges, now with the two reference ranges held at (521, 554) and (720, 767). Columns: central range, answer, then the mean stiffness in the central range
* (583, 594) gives 2.9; 25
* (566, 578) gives 3.2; 24.6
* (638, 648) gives 1.2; 31.2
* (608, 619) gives 2.7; 26.1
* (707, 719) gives 0.7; 35.2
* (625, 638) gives 2.2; 29.2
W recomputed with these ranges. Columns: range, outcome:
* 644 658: 32.69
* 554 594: 33.29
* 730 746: 40.03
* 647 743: 39.72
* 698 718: 36.53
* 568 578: 25.61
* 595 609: 26.48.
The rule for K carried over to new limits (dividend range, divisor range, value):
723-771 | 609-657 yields 1.34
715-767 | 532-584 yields 1.30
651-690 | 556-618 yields 1.29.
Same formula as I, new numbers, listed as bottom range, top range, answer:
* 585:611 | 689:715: 1.38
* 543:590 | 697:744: 1.32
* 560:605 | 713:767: 1.50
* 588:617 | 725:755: 1.46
